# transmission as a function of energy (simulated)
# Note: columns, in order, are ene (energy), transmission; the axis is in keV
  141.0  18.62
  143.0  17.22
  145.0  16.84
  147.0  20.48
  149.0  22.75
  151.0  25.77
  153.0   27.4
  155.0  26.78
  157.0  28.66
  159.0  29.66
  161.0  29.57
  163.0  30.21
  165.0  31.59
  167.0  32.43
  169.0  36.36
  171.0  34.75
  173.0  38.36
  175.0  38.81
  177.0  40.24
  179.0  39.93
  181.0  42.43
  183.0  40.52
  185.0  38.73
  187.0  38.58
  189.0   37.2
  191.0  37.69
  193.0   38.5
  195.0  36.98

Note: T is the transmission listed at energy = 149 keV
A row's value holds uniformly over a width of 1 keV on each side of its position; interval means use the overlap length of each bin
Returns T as 22.75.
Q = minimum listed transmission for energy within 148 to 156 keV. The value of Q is 22.75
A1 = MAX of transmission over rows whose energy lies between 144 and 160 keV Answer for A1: 29.66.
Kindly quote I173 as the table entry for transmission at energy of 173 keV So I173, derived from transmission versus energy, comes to 38.36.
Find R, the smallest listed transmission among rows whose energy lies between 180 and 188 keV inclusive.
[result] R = 38.58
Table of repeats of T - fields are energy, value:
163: 30.21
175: 38.81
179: 39.93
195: 36.98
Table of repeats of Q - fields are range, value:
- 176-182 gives 39.93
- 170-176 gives 34.75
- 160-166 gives 29.57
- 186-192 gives 37.2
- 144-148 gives 16.84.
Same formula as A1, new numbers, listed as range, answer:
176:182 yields 42.43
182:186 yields 40.52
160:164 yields 30.21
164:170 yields 36.36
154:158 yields 28.66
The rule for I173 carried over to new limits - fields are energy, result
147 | 20.48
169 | 36.36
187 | 38.58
